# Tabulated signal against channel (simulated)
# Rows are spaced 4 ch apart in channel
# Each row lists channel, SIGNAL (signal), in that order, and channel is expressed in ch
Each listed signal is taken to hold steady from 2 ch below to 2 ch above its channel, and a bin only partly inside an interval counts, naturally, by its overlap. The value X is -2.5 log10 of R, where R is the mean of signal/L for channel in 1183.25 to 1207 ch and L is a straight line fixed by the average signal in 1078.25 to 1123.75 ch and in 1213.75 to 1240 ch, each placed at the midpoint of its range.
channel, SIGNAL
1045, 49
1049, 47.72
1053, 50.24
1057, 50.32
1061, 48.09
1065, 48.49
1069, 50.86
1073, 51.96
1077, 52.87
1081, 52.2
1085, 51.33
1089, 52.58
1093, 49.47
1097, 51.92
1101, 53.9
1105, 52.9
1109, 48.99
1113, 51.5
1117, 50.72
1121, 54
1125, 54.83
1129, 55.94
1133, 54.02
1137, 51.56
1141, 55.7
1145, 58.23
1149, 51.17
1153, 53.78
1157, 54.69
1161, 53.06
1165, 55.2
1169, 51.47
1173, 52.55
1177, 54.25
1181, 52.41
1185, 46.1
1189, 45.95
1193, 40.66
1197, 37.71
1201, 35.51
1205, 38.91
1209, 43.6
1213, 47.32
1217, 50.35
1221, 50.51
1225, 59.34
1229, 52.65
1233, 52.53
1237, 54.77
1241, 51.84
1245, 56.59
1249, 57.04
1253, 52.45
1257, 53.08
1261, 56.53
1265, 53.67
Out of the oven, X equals 0.28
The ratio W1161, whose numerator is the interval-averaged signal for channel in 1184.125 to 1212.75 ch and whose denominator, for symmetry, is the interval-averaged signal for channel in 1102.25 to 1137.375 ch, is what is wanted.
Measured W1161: 0.78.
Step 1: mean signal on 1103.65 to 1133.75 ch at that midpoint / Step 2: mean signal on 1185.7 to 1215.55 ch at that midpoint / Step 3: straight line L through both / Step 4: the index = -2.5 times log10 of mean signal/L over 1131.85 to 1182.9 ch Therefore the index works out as -0.13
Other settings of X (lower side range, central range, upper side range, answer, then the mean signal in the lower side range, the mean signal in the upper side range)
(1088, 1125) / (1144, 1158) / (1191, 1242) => -0.09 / 51.9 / 47.3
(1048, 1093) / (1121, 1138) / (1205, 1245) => -0.07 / 50.6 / 51.1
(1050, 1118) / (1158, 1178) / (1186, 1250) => -0.09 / 51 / 48.3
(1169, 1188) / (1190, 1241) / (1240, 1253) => 0.13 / 51.1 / 55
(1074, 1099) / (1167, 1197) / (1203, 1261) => 0.07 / 51.7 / 51.7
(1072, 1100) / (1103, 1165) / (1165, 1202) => -0.08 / 51.8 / 47.1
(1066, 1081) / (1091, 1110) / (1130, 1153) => 0.02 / 51.7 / 54.2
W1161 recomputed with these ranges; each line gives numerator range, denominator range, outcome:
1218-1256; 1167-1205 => 1.18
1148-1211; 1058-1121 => 0.93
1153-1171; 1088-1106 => 1.03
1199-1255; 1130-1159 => 0.93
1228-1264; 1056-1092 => 1.06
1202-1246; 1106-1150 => 0.94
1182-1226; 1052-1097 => 0.88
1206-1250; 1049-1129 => 1.01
